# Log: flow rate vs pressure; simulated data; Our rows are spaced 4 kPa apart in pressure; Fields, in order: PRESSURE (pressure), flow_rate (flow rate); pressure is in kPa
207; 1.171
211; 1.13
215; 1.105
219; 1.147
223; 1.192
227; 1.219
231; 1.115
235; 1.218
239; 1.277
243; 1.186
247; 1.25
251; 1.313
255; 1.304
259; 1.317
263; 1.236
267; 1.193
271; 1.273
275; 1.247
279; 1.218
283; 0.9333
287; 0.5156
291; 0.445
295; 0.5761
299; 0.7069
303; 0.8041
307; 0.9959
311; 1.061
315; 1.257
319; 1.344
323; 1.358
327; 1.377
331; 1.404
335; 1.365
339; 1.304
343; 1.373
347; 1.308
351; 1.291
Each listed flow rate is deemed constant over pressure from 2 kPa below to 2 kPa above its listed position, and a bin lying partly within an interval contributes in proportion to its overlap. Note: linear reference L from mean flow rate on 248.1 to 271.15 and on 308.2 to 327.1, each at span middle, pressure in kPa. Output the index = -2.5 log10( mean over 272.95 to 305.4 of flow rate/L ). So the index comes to 0.49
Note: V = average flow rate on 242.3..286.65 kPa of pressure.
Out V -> 1.2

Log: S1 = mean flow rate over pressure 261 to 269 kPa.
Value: 1.21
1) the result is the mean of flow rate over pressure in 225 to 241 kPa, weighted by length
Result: 1.21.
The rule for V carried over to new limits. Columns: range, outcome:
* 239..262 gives 1.27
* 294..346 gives 1.16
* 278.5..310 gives 0.762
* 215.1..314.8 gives 1.08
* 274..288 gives 0.992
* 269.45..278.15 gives 1.25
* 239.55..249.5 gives 1.23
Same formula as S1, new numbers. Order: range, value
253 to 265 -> 1.29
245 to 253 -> 1.28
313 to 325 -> 1.32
